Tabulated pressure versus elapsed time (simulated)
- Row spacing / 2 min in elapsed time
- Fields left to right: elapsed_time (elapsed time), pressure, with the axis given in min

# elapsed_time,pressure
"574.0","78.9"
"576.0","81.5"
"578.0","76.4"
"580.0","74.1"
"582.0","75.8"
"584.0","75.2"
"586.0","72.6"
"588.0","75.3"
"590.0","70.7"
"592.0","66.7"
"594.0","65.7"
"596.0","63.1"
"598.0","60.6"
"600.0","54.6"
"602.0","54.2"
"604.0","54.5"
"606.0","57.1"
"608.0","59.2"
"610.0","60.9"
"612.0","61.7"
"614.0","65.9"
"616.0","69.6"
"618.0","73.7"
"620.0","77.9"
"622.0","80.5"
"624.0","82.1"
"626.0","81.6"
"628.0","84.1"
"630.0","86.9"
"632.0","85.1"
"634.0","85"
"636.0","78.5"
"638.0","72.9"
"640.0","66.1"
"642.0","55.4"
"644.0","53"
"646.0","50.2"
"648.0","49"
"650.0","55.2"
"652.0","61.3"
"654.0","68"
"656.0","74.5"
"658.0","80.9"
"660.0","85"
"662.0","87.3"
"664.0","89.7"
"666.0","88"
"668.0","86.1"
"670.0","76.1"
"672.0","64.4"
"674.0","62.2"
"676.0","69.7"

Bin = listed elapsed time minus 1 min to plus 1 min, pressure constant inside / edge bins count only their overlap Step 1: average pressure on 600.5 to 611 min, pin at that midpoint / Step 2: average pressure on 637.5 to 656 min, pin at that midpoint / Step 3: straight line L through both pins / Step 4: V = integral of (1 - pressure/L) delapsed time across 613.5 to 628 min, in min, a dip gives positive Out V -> -4.7 min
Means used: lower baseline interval 57.1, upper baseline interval 59.5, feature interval 76.8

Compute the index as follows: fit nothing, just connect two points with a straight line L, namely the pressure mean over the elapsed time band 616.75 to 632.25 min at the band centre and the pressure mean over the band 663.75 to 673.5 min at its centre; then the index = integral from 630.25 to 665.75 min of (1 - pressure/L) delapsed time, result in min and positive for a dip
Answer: 3.97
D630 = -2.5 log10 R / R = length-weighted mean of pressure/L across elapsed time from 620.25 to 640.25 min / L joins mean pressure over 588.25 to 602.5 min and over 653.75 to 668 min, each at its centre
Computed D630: -0.10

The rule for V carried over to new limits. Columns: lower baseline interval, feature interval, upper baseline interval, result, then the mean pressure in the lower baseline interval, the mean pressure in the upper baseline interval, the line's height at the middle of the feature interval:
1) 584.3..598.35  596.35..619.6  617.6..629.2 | 4.1 min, 68.5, 80.4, 74.7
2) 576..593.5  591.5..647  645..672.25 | 3.9 min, 73.6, 72.8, 73.2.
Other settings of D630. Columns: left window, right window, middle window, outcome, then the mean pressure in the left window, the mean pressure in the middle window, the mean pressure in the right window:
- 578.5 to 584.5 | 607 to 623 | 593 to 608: 0.22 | 75.1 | 58.6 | 68.7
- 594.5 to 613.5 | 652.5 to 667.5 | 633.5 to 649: 0.16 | 58.8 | 63.1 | 81.4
